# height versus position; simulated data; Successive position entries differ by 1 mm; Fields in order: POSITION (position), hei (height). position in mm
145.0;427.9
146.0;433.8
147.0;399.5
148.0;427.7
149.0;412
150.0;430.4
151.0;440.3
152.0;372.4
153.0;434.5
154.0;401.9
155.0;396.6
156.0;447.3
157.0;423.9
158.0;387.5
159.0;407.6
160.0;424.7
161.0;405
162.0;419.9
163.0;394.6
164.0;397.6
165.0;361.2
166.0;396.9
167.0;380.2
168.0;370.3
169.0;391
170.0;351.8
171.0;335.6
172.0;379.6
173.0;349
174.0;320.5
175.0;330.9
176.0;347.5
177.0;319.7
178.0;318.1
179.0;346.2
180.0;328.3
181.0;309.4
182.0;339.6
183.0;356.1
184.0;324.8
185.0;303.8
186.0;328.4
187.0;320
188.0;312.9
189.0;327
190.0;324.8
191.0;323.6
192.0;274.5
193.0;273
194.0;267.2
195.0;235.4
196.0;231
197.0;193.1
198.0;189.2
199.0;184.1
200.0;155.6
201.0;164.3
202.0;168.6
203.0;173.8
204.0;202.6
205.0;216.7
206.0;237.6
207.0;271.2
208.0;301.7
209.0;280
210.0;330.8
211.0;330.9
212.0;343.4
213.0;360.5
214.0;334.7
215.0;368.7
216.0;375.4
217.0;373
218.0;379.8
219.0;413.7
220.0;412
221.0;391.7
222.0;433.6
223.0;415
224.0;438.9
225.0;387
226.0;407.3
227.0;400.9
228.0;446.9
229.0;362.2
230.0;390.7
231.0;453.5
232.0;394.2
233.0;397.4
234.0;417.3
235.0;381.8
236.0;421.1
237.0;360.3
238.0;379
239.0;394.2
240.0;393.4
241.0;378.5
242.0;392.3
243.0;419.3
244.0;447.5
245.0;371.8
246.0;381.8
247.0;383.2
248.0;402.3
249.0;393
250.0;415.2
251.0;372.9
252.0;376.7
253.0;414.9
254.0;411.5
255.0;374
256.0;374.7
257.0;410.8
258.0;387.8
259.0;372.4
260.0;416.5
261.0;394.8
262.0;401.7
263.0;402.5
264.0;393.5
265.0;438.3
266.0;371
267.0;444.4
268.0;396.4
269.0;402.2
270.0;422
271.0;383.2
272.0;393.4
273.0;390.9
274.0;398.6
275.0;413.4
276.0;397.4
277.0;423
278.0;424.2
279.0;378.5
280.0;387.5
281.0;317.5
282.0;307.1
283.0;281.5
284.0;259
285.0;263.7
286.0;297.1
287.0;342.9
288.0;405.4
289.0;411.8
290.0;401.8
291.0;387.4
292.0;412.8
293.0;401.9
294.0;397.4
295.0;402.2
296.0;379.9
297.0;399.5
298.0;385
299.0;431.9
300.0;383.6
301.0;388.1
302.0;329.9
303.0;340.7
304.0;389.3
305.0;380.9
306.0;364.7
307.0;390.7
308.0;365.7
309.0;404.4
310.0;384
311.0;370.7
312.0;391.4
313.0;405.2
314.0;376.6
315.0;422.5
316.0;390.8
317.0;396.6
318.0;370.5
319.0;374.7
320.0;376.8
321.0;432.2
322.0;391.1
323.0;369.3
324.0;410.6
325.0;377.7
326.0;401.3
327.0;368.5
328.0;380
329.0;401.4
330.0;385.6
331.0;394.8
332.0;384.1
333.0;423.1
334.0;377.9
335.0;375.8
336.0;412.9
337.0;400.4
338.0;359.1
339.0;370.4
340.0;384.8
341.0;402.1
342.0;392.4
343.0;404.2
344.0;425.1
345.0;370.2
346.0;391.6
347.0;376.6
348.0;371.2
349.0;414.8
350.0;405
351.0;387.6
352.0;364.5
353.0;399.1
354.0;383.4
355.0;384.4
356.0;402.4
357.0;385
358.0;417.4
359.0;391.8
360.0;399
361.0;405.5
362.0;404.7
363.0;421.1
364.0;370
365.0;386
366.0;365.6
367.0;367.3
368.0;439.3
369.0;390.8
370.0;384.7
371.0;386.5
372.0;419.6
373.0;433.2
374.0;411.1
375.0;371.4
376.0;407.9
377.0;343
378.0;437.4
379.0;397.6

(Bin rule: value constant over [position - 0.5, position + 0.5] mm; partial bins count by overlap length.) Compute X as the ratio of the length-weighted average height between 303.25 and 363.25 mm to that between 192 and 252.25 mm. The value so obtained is 1.14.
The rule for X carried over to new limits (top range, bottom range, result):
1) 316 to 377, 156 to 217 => 1.24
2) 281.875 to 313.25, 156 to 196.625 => 1.08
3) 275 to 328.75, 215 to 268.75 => 0.95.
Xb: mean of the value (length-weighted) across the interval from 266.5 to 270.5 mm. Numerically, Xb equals 416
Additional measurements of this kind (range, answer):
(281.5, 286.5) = 282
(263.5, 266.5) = 401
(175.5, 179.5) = 333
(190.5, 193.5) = 290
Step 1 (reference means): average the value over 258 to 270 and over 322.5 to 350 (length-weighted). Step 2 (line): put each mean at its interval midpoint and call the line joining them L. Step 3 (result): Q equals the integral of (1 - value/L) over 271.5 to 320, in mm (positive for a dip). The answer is 2.4 mm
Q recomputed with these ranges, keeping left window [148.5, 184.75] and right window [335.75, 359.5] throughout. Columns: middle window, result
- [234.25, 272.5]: -1.3 mm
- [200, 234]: 3.4 mm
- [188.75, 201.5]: 4.7 mm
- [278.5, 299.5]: 1.2 mm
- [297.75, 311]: 0.3 mm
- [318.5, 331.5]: 0.0 mm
